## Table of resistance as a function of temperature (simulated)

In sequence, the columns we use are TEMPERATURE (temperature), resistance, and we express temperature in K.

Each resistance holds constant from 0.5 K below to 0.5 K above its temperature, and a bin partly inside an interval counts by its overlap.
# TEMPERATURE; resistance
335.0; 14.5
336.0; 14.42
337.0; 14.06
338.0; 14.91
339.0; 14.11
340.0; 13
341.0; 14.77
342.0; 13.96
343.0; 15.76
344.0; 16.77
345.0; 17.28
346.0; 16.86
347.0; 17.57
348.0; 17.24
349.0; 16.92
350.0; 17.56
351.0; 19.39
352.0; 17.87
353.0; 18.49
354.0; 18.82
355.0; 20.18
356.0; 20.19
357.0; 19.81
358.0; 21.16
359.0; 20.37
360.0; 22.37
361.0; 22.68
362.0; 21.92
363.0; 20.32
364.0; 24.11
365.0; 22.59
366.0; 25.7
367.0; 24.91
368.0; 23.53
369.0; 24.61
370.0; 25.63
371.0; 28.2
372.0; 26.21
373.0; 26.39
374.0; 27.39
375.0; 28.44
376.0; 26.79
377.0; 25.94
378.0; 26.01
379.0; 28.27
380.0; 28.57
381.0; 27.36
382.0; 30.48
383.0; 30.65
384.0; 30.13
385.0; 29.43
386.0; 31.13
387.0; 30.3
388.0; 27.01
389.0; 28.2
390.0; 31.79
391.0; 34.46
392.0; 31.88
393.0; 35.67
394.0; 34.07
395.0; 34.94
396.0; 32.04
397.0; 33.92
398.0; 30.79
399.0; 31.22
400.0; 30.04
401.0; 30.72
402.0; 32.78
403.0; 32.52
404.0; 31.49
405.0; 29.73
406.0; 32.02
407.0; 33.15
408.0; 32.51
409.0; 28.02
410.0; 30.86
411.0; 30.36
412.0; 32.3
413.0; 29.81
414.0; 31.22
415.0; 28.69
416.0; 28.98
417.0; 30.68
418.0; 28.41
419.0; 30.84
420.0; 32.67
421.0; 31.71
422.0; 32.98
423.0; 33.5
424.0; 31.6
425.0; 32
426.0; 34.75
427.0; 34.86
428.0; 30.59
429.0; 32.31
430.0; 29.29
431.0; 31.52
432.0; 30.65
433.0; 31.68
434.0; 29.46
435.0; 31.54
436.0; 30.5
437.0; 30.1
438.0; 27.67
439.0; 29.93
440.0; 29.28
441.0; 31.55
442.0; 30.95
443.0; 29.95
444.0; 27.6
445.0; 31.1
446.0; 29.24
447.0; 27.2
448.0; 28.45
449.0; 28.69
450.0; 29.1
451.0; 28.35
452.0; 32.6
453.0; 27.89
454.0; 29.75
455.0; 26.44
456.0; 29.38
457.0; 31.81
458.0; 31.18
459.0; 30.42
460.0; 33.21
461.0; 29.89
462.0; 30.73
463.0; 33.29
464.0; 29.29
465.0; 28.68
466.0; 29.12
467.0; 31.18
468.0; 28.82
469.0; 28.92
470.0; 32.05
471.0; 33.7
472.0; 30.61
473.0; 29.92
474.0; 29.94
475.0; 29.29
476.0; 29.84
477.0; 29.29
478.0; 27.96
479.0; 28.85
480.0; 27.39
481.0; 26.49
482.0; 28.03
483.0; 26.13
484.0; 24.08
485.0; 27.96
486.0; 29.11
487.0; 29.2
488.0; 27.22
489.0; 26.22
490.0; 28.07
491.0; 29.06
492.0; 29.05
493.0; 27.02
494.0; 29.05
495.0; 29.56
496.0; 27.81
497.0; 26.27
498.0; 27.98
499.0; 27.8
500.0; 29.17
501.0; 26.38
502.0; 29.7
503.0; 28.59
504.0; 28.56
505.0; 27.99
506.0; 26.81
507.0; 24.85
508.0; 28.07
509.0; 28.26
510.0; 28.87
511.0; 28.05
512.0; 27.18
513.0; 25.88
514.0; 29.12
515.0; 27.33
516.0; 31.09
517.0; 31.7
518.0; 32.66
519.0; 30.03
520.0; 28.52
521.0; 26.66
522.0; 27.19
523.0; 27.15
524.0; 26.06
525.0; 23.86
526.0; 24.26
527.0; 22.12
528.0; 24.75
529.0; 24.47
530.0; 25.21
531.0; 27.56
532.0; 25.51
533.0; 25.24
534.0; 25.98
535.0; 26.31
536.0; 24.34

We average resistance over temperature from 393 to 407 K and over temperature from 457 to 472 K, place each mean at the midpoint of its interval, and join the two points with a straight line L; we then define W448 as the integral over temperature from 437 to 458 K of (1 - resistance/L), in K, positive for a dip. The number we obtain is 1.2 K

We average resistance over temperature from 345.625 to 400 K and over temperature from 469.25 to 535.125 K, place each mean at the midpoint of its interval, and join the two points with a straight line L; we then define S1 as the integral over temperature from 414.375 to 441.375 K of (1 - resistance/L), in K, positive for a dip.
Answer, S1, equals -4.44 K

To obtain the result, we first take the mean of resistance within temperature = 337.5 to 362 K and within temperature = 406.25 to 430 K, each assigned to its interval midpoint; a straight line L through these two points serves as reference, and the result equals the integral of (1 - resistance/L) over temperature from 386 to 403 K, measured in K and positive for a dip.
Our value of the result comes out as -3.3 K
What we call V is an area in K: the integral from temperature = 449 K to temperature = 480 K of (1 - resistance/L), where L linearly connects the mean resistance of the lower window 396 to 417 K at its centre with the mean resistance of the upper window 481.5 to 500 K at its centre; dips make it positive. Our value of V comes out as -1.3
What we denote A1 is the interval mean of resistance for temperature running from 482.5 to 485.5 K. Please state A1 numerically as 26.1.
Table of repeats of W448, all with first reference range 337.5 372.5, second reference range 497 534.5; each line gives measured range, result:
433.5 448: -3.55 K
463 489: -3.59 K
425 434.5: -3.41 K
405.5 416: -3.91 K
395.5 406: -4.56 K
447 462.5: -3.35 K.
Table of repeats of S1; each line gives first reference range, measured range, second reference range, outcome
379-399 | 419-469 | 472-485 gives -2.0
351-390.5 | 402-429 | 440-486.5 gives -4.2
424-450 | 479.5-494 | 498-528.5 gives 0.5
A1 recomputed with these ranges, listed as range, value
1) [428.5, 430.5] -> 30.8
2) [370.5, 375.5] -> 27.3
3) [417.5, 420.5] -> 30.6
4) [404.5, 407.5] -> 31.6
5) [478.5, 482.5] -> 27.7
